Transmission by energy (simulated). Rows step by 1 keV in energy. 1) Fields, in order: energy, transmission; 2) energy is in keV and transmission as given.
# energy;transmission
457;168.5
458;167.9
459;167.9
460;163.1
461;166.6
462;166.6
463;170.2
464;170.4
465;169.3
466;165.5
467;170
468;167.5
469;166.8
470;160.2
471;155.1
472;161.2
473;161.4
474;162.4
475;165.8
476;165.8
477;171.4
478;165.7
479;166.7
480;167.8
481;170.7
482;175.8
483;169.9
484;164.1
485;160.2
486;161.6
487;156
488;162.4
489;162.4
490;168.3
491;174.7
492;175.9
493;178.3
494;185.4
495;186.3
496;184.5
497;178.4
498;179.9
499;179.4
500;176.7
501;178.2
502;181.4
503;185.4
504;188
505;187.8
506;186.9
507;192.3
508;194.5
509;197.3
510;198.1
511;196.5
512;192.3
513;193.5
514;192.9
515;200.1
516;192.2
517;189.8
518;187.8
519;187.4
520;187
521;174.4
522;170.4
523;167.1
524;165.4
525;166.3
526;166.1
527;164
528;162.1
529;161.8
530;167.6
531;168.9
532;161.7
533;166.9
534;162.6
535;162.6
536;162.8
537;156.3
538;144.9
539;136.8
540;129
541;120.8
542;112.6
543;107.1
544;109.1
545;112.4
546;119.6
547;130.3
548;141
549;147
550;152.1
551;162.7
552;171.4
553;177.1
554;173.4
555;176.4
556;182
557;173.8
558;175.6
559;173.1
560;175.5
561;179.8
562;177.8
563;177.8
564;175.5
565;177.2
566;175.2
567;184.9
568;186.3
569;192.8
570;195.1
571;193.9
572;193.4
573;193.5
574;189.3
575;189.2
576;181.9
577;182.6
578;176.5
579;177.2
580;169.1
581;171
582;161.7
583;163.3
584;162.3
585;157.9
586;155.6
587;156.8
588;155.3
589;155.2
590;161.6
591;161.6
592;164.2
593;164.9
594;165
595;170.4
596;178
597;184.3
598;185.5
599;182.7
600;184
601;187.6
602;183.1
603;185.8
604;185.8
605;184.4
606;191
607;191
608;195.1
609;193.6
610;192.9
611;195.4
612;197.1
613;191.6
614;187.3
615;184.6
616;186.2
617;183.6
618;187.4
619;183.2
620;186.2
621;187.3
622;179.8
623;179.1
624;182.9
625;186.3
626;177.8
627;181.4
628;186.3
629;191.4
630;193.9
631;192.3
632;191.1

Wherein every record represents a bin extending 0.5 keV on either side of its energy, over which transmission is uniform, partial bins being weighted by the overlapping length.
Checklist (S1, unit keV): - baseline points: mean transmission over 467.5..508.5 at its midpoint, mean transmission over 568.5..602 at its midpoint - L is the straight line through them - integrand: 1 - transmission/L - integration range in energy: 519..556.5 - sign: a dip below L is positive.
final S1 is 4.2 keV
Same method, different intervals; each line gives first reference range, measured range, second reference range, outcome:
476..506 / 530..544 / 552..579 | 2.6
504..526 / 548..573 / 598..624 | 1.3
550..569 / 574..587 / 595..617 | 0.7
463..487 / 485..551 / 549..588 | 1.0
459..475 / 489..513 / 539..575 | -2.9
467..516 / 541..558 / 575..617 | 2.9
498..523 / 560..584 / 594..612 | 0.8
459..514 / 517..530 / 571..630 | 0.3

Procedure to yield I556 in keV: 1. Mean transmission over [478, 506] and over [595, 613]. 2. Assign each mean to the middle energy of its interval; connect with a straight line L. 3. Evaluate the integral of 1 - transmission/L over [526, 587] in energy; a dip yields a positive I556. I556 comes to 6.1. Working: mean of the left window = 174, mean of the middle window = 164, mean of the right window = 188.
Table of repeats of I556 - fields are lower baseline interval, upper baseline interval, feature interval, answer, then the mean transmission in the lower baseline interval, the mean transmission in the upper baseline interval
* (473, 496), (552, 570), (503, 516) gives -1.6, 169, 179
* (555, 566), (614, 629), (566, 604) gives 0.8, 177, 184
